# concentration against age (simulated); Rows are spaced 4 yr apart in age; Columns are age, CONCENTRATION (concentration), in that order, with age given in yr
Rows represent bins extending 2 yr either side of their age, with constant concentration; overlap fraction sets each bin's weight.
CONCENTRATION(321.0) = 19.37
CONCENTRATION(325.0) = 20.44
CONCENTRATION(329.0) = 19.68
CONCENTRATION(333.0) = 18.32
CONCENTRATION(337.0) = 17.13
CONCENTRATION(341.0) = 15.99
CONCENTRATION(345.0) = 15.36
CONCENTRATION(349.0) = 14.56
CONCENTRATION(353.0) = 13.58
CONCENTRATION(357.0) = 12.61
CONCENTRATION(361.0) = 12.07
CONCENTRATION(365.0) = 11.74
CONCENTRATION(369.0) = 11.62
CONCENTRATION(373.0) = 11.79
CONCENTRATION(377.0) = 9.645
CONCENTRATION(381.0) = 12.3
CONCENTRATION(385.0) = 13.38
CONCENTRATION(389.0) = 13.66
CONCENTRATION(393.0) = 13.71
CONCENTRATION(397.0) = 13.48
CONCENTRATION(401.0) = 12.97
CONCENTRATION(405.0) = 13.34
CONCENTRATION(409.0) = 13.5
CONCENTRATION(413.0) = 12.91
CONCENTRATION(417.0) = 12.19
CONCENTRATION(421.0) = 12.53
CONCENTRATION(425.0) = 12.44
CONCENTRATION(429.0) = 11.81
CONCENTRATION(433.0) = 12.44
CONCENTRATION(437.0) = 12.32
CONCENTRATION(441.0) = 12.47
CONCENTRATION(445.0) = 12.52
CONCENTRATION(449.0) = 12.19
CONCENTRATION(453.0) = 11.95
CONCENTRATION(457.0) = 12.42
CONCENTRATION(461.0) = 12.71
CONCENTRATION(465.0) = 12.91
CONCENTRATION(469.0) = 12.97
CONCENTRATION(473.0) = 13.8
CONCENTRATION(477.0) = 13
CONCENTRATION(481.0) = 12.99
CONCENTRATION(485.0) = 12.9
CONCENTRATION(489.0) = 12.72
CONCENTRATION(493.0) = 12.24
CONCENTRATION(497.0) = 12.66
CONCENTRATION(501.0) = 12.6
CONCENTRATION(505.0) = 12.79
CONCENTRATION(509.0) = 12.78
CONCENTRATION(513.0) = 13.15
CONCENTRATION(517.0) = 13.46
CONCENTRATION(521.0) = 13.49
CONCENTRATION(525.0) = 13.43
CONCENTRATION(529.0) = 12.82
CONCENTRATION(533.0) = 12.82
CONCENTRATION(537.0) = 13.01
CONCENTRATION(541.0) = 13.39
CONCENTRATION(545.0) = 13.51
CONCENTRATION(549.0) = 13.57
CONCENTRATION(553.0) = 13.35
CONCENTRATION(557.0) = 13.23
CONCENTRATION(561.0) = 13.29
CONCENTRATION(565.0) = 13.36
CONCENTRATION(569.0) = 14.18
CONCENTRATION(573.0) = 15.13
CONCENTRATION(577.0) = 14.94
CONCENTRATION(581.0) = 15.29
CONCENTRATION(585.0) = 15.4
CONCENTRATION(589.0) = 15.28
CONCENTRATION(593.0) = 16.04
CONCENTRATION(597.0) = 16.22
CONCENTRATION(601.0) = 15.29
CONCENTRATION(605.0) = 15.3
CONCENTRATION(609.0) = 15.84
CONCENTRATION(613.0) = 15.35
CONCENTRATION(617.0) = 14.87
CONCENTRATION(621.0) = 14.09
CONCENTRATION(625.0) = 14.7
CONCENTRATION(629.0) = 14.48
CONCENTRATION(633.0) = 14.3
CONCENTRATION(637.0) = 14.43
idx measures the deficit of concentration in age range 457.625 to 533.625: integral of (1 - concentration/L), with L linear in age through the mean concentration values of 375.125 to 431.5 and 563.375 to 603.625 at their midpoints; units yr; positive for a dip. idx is 5.4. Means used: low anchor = 12.7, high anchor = 15.1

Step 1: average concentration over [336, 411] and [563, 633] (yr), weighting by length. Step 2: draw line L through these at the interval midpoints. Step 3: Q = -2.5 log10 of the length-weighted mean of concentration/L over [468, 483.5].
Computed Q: 0.07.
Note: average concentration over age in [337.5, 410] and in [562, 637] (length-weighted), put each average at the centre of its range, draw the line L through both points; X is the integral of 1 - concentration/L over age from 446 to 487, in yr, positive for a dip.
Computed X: 3.30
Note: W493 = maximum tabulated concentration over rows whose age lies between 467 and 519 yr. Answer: 13.8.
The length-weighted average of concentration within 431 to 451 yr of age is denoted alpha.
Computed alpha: 12.4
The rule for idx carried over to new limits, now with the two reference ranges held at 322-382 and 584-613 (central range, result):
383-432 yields 6.0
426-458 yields 5.8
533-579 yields 5.2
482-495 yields 2.1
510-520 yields 1.3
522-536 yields 2.1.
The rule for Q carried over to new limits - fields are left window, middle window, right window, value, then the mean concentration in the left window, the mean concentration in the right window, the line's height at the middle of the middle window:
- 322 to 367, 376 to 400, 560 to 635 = 0.21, 15.7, 14.9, 15.5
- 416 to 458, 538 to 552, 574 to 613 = 0.08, 12.3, 15.5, 14.5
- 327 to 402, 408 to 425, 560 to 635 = 0.12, 13.9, 14.9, 14.1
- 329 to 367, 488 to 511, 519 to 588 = 0.12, 14.9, 13.8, 14.1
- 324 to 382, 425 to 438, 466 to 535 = 0.12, 14.4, 13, 13.6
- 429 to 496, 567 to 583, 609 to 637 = -0.06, 12.6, 14.7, 14.1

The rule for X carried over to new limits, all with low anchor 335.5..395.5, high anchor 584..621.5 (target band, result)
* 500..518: 2.0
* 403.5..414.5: 0.3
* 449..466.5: 2.0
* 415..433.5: 2.0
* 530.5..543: 1.5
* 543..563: 2.1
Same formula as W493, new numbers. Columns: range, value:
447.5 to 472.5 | 12.97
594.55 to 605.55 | 16.22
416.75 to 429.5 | 12.53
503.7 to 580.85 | 15.13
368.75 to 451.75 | 13.71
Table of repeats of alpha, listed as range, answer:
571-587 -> 15.2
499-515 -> 12.8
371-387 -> 11.8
